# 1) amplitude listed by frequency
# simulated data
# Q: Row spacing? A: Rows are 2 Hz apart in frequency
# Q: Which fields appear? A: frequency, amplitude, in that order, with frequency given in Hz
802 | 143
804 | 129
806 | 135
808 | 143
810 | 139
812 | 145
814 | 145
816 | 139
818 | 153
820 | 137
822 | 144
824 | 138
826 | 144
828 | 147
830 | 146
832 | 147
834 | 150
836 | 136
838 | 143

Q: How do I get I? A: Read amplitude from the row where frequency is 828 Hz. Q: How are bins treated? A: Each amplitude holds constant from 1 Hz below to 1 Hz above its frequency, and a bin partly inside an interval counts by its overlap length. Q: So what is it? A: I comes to 147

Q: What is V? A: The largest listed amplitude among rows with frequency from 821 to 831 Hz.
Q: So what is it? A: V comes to 147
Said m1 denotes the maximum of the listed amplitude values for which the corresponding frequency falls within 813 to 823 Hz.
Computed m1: 153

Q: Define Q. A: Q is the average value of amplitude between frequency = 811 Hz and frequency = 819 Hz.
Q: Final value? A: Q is 146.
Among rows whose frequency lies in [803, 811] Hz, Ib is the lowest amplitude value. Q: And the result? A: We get 129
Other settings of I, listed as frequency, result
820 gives 137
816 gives 139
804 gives 129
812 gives 145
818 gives 153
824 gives 138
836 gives 136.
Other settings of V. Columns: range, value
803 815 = 145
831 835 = 150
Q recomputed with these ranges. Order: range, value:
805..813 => 140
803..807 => 132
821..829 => 143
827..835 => 148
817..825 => 143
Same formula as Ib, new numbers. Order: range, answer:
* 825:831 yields 144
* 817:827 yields 137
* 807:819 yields 139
